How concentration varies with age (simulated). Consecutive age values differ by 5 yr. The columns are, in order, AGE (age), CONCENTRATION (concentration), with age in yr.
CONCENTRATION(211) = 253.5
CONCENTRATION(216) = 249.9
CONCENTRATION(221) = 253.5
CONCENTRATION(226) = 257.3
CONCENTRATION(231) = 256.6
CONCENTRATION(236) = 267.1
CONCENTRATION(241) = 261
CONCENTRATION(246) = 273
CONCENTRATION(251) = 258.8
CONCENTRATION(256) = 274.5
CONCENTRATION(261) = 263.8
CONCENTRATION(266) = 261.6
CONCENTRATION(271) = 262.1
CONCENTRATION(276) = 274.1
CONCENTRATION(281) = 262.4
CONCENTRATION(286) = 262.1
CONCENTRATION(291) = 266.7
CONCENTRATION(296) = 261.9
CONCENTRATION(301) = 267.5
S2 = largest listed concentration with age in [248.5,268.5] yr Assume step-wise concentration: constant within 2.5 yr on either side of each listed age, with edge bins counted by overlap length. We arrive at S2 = 274.5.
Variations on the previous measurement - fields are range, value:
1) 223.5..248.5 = 273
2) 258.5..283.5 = 274.1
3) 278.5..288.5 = 262.4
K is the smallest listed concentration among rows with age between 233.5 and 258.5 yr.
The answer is 258.8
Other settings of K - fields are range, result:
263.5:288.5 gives 261.6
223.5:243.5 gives 256.6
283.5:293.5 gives 262.1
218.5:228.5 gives 253.5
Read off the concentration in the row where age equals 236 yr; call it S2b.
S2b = 267.1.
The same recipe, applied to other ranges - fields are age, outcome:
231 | 256.6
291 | 266.7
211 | 253.5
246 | 273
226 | 257.3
